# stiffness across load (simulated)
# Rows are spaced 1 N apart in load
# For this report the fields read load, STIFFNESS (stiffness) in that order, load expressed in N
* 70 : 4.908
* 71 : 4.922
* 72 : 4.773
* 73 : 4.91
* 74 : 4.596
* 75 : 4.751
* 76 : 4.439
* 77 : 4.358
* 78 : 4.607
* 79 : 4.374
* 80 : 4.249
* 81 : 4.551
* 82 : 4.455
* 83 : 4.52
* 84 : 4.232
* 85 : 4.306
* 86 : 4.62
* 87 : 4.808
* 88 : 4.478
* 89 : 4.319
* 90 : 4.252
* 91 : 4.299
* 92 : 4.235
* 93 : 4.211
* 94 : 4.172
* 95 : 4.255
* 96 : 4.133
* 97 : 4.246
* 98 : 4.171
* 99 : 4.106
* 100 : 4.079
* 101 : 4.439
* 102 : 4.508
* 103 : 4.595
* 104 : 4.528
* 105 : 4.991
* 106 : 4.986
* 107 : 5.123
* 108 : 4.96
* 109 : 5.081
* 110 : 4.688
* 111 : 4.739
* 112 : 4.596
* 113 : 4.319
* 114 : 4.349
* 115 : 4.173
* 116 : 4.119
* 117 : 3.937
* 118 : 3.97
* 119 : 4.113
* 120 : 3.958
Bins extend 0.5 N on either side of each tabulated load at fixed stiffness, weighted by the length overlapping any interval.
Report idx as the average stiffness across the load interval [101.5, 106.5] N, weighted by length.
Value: 4.72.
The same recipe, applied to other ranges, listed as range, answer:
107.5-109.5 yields 5.02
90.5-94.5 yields 4.23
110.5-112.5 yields 4.67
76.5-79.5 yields 4.45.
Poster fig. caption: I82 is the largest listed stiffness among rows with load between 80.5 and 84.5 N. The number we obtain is 4.551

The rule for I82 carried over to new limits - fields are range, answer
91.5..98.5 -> 4.255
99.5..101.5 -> 4.439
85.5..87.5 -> 4.808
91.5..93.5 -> 4.235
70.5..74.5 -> 4.922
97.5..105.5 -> 4.991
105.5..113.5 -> 5.123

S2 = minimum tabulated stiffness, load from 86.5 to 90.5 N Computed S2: 4.252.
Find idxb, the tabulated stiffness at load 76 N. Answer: 4.439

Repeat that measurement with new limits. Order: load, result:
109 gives 5.081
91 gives 4.299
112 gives 4.596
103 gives 4.595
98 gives 4.171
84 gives 4.232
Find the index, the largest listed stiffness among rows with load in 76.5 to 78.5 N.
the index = 4.607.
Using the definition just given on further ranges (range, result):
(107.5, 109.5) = 5.081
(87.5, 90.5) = 4.478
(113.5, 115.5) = 4.349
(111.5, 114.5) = 4.596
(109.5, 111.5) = 4.739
